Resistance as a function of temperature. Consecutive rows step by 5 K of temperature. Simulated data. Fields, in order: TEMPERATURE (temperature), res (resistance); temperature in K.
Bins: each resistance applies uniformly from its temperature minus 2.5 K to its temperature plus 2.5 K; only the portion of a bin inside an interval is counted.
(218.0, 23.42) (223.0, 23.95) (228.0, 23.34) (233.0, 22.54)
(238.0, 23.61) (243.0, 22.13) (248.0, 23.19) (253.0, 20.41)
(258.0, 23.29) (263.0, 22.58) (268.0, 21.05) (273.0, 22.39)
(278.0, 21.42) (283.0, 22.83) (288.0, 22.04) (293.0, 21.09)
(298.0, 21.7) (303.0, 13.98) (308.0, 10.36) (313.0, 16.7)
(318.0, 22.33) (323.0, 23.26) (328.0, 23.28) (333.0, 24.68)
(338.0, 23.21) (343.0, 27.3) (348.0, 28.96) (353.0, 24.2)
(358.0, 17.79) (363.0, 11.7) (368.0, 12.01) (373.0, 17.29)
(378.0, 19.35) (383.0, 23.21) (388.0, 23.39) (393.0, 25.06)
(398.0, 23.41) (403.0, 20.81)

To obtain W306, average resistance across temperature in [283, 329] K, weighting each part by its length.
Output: 19.5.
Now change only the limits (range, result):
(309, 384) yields 20.8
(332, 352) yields 26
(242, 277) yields 22.1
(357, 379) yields 15.2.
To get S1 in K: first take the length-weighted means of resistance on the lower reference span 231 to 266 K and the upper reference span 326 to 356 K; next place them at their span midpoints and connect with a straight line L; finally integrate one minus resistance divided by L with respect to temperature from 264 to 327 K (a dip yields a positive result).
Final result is 9.9 K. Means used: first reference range 22.5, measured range 20.1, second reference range 25.2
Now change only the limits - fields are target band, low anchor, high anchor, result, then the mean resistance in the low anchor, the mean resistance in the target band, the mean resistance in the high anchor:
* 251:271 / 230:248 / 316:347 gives 1.12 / 22.8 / 21.9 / 24.3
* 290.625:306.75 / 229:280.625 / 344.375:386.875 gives 2.29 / 22.3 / 18.2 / 19.7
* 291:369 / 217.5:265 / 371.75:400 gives 7.27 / 22.8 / 20.3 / 22.1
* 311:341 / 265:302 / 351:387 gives -4.05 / 21.5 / 22.4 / 18.1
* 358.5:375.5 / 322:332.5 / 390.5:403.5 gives 6.76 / 23.5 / 14.2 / 23.4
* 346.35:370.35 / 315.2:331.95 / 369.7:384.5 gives 2.47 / 23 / 18.6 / 19.3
